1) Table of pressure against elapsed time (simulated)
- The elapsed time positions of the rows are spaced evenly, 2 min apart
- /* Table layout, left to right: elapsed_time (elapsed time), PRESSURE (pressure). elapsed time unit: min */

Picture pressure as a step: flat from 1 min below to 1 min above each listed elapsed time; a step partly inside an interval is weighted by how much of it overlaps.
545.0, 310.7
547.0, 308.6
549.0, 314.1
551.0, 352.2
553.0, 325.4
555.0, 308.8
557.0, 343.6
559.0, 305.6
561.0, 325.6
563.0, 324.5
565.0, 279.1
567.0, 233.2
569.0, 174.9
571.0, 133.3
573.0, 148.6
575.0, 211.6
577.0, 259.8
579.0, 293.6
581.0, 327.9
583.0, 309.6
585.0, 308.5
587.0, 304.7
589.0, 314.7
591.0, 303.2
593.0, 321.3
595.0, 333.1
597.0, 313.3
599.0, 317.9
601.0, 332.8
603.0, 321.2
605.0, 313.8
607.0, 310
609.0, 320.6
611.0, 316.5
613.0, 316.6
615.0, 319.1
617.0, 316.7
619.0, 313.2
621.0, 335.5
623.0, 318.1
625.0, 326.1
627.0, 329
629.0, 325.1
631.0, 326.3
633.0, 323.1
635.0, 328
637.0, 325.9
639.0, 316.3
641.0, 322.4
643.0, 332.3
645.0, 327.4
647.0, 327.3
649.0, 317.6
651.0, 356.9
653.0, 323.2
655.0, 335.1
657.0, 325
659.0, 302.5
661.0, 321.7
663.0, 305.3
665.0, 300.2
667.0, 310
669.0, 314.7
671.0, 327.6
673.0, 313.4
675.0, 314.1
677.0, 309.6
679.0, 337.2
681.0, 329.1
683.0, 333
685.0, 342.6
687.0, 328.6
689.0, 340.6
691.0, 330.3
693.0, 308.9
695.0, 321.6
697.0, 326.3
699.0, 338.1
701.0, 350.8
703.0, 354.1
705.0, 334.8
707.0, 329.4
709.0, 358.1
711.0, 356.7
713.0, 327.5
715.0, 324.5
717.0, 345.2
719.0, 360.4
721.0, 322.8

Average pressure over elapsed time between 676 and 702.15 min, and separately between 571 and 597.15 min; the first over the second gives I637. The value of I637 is 1.2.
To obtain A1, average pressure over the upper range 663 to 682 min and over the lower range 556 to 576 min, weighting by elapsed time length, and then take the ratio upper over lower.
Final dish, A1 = 1.28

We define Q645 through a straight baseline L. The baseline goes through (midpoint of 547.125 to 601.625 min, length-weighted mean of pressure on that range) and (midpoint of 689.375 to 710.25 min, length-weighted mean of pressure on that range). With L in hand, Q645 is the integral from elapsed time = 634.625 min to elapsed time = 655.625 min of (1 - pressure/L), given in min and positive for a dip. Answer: -0.8 min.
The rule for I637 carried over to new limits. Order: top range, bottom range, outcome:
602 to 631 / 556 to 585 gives 1.21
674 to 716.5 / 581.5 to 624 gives 1.05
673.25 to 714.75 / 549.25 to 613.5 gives 1.13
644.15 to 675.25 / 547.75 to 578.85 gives 1.18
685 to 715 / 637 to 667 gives 1.04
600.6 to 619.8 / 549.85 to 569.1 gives 1.05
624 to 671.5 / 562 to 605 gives 1.15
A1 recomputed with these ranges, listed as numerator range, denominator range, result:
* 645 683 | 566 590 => 1.28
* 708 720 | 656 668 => 1.11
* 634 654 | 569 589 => 1.29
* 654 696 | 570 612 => 1.10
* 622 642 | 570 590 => 1.24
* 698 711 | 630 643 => 1.06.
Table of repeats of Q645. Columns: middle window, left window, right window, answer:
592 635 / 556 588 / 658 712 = -4.8 min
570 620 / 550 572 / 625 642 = 1.3 min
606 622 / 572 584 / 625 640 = -0.9 min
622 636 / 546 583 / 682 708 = -0.9 min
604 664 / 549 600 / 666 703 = -2.7 min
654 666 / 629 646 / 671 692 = 0.4 min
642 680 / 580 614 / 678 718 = 0.9 min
